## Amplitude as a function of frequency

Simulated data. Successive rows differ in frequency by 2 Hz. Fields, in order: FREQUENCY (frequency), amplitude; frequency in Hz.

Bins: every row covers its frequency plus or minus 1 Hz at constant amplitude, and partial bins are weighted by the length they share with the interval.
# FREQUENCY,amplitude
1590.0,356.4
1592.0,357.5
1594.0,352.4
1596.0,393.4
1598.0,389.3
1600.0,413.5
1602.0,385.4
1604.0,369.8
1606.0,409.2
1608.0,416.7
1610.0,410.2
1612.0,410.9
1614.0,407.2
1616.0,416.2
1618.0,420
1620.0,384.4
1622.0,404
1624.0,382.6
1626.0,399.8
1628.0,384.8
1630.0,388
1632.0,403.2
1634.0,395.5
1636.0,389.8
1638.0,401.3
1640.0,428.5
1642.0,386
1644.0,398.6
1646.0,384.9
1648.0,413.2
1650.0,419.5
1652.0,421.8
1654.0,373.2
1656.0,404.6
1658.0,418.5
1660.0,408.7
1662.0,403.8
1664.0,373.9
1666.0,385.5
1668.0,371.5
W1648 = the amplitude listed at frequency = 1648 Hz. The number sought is 413.2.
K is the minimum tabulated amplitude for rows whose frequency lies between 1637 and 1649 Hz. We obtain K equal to 384.9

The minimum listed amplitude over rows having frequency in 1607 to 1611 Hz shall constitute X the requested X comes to 410.2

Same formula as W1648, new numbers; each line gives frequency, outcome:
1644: 398.6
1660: 408.7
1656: 404.6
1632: 403.2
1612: 410.9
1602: 385.4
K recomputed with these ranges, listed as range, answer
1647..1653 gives 413.2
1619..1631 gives 382.6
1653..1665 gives 373.2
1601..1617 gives 369.8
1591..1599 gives 352.4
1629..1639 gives 388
